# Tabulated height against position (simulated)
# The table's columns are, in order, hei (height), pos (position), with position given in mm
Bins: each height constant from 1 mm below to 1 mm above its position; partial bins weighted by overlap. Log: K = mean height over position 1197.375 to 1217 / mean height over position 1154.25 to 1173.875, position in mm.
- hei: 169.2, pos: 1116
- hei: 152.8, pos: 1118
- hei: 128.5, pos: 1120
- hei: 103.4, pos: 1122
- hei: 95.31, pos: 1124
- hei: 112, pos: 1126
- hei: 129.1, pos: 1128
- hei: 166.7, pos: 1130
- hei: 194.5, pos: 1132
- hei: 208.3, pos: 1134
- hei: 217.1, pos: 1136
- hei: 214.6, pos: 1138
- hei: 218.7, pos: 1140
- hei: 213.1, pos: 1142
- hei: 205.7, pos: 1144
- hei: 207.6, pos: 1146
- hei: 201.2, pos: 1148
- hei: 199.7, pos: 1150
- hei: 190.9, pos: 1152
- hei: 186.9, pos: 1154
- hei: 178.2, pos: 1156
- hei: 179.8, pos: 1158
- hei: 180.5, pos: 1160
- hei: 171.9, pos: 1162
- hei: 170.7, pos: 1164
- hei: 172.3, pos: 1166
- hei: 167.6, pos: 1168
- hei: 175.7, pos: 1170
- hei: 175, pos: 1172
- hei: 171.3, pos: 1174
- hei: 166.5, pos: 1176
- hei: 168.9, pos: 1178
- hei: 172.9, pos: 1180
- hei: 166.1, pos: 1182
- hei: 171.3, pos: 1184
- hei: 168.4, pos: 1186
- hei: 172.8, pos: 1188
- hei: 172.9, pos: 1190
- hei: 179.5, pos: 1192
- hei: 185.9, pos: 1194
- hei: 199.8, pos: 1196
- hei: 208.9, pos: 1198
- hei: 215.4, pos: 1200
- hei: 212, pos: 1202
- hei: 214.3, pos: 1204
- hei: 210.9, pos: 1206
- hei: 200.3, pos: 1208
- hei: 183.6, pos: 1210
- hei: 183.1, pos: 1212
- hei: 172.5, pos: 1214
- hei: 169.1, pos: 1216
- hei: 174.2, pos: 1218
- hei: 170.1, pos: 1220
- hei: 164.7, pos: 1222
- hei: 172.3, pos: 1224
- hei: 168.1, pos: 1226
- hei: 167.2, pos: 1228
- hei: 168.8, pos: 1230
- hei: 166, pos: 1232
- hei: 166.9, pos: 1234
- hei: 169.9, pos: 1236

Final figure 1.12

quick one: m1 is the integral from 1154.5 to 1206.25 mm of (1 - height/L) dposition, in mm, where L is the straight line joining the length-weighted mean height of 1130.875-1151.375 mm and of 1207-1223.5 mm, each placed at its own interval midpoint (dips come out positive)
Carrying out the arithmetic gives 2.5 mm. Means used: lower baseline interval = 207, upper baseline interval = 177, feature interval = 182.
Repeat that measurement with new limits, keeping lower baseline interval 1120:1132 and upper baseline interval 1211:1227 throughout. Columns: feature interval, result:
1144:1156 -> -4.9 mm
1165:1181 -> -2.3 mm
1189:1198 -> -1.5 mm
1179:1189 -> -1.0 mm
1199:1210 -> -2.9 mm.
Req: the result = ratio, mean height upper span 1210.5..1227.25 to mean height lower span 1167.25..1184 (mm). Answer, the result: 1.01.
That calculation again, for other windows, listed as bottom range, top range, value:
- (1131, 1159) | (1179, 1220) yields 0.93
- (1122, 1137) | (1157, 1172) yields 1.11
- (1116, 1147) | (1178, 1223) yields 1.08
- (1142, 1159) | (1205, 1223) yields 0.93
